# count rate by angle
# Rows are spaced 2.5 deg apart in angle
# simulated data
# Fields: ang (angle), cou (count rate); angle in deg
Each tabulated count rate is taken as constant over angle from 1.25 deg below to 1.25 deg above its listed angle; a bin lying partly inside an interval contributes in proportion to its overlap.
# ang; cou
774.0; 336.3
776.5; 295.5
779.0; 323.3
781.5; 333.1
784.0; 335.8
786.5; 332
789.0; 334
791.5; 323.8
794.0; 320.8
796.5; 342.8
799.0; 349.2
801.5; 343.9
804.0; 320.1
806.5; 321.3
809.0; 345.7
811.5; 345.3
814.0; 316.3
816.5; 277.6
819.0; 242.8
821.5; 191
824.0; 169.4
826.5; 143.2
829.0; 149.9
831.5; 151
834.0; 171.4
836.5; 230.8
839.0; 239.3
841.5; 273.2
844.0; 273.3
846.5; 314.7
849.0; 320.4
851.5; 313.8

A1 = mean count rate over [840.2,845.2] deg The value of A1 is 273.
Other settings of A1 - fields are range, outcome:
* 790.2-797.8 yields 329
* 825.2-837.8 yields 170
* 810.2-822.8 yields 274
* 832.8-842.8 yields 229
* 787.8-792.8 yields 329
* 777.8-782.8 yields 328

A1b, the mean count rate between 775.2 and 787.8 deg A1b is 324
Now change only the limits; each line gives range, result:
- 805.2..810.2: 333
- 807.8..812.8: 345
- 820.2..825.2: 181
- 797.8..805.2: 338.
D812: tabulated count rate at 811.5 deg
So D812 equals 345.3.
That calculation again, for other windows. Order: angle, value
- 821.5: 191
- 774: 336.3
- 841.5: 273.2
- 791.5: 323.8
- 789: 334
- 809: 345.7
